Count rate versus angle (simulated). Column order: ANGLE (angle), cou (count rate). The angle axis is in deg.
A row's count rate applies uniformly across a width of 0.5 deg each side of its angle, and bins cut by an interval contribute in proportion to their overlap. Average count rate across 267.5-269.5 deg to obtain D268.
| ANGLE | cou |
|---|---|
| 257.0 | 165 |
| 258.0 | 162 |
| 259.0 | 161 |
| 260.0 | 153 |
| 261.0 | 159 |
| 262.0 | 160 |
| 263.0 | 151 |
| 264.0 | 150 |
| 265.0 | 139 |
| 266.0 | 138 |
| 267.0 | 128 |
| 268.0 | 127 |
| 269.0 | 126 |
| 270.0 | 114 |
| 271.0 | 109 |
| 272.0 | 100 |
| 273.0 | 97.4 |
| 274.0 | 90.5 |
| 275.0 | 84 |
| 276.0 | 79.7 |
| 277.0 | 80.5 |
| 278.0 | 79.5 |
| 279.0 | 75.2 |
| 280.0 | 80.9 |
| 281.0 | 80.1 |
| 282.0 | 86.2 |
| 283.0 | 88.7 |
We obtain 126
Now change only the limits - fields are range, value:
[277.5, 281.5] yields 78.9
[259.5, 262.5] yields 157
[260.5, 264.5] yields 155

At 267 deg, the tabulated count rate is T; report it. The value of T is 128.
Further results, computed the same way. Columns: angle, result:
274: 90.5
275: 84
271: 109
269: 126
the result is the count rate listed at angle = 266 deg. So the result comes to 138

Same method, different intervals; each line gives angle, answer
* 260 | 153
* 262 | 160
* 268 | 127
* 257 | 165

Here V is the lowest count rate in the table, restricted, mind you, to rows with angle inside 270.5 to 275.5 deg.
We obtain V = 84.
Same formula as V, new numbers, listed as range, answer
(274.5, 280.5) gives 75.2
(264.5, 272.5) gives 100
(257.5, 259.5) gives 161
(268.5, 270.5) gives 114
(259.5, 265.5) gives 139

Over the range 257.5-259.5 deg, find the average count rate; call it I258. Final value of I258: 162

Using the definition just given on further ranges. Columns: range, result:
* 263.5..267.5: 139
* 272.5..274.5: 94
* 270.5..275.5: 96.2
